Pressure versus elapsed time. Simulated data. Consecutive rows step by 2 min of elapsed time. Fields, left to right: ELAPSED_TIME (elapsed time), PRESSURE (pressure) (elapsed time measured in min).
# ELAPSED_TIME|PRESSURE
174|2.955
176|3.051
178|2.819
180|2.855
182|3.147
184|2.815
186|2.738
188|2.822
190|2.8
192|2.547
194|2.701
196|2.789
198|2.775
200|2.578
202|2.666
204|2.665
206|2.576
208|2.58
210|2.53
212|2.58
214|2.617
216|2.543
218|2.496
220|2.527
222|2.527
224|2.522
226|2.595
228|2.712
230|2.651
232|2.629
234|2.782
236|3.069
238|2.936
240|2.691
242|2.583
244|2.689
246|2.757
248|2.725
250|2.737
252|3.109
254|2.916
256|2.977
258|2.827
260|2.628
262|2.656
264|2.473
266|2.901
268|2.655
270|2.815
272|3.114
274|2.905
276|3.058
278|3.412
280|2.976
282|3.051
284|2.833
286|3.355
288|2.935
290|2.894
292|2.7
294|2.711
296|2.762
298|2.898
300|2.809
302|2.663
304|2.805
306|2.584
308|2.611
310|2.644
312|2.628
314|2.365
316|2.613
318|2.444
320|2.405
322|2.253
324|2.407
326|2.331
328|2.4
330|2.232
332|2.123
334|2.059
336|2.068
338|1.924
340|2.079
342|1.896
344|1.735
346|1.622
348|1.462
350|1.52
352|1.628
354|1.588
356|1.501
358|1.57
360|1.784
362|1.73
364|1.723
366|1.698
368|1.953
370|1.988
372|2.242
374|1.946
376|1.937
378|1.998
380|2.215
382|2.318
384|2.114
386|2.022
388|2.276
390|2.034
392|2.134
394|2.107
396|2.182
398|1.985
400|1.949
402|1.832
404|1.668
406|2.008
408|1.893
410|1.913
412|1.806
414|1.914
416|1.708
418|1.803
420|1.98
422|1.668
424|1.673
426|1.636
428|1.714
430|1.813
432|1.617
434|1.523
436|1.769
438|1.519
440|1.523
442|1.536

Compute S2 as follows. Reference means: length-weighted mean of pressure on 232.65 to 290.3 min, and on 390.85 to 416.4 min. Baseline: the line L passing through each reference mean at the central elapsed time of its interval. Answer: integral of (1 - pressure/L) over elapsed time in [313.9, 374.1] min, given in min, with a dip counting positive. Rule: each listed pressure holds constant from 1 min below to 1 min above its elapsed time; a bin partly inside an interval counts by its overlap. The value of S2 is 9.4 min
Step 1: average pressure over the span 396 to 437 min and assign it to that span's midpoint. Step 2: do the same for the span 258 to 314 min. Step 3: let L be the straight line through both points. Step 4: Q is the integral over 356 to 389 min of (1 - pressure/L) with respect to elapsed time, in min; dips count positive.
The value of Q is 2.8 min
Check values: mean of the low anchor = 2.82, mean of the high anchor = 1.8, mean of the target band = 1.96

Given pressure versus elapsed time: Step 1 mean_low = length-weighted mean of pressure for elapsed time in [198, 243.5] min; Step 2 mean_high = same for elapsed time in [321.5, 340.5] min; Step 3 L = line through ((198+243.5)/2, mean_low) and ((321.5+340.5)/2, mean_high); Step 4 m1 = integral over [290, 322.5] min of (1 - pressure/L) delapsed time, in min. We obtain -4.8 min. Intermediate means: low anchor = 2.64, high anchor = 2.19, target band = 2.63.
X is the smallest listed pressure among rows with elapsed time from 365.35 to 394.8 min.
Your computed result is 1.698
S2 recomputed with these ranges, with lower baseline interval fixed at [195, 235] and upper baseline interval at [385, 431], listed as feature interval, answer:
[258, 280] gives -4.1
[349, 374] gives 3.8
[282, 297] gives -3.6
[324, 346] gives 1.0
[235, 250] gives -1.6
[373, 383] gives -0.4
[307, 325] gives -1.9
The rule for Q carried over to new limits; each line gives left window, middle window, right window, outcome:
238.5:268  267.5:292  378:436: -3.6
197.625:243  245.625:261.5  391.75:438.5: -2.1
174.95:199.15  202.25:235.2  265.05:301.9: 2.9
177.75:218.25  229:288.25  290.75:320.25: -4.2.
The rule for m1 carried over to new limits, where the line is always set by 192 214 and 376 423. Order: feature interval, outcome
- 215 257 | -3.29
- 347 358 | 3.06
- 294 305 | -2.21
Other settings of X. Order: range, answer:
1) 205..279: 2.473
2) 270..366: 1.462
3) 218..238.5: 2.496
